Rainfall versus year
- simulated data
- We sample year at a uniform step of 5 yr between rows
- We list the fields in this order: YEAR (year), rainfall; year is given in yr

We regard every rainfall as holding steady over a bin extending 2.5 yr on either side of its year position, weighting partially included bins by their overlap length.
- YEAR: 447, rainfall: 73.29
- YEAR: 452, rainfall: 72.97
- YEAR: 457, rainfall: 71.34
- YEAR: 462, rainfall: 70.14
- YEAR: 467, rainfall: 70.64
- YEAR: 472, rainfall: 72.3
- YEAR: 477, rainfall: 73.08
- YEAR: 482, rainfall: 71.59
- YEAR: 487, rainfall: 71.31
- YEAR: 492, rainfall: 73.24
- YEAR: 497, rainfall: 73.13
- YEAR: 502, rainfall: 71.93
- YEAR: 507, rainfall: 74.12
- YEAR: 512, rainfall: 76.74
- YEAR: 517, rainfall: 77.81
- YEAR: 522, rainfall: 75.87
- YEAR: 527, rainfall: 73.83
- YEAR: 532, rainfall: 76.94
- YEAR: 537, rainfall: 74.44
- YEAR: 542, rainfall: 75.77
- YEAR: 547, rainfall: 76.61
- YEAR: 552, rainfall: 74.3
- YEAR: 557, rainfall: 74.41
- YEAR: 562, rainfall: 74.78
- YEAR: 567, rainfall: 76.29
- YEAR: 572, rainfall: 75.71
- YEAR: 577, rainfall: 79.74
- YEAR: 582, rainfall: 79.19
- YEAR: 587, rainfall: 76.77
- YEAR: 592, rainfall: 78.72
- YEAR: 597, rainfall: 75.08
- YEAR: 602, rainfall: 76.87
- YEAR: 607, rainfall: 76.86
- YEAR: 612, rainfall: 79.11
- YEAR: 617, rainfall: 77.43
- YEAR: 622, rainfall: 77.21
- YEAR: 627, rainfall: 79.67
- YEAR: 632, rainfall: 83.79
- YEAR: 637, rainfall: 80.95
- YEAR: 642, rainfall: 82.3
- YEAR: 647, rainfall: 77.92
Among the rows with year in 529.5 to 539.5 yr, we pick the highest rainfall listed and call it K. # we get 76.94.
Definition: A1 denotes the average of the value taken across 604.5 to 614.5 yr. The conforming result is 78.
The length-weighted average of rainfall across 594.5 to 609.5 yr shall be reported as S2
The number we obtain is 76.3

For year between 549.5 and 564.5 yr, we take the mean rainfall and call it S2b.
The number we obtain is 74.5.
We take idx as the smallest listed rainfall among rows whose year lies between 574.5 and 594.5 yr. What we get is 76.77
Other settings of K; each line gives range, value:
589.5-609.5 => 78.72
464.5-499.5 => 73.24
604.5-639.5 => 83.79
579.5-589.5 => 79.19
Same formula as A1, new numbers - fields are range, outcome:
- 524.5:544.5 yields 75.2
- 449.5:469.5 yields 71.3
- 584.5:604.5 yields 76.9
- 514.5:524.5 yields 76.8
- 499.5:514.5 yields 74.3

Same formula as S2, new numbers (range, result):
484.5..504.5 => 72.4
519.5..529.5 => 74.8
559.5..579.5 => 76.6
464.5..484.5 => 71.9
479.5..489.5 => 71.5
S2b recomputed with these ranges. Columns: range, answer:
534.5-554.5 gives 75.3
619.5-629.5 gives 78.4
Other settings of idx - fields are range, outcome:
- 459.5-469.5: 70.14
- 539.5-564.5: 74.3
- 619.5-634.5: 77.21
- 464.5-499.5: 70.64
